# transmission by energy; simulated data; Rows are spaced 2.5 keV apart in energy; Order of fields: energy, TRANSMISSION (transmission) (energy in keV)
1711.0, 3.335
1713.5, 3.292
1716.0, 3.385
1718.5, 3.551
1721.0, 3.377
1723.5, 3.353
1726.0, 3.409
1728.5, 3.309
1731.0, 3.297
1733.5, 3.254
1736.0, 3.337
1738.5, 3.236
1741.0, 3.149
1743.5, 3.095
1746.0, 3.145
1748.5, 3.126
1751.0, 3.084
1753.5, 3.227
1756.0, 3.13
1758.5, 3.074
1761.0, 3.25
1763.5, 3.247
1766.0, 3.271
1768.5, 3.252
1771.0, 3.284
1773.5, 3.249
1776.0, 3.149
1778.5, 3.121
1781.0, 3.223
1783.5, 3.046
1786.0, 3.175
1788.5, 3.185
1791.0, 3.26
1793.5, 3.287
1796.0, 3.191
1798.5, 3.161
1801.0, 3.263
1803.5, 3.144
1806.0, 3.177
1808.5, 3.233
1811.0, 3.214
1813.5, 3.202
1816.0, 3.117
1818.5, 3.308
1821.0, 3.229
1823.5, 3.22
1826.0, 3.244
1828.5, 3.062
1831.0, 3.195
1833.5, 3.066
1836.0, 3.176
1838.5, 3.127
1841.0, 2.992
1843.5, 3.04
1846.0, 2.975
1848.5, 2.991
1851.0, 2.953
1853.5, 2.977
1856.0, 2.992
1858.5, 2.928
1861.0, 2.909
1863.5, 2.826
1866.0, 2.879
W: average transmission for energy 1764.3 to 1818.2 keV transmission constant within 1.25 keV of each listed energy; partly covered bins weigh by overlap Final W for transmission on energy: 3.2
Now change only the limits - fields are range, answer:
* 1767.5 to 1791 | 3.19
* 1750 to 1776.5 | 3.2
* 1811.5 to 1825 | 3.22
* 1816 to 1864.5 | 3.07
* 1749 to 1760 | 3.13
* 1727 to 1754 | 3.21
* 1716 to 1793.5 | 3.23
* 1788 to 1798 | 3.23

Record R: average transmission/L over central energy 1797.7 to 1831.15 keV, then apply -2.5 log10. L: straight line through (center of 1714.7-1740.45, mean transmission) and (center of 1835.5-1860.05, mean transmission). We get -0.03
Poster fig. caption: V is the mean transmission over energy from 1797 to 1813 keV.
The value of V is 3.2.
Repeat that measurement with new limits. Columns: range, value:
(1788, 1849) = 3.16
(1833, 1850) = 3.05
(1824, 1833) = 3.16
